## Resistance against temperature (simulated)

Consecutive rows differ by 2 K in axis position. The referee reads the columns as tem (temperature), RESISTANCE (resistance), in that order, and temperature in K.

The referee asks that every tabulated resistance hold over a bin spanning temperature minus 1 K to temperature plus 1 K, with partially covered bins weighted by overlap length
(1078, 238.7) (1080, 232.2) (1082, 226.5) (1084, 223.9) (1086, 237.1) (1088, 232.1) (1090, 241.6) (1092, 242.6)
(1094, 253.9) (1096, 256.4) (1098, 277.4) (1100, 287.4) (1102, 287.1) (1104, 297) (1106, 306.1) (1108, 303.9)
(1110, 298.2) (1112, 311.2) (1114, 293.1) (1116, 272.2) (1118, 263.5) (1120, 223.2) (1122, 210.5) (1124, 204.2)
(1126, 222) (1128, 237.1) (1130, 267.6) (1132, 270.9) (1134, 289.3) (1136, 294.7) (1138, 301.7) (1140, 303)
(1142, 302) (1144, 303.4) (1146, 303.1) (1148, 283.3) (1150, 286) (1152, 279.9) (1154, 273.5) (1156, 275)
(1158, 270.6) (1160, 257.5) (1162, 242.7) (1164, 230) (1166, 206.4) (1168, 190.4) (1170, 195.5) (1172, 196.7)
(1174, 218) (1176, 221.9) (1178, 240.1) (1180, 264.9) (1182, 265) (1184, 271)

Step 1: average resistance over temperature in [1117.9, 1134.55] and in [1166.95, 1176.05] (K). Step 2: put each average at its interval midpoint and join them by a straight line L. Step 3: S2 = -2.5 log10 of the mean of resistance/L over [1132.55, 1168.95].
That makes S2 -0.23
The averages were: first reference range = 241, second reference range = 203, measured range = 272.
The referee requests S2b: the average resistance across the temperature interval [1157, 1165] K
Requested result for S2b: 250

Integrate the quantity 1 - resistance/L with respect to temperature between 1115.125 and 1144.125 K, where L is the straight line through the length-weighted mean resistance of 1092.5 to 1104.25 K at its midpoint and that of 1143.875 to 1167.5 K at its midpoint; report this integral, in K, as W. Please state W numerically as 0.6 K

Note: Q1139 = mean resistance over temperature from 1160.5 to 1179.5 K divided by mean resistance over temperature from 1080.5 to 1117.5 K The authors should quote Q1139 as 0.81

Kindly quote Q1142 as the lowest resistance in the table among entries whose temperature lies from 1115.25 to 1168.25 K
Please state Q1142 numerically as 190.4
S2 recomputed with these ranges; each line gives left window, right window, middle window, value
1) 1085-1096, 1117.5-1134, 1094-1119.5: -0.181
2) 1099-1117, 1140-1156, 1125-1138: 0.099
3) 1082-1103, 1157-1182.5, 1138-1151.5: -0.241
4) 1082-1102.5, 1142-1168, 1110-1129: 0.028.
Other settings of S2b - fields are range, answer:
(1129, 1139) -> 285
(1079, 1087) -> 230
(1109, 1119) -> 288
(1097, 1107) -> 291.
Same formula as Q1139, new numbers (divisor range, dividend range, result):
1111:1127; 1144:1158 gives 1.14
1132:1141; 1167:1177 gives 0.69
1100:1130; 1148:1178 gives 0.90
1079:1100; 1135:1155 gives 1.20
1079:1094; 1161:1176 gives 0.90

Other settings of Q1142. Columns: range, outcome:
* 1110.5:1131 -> 204.2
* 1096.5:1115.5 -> 277.4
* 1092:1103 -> 242.6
